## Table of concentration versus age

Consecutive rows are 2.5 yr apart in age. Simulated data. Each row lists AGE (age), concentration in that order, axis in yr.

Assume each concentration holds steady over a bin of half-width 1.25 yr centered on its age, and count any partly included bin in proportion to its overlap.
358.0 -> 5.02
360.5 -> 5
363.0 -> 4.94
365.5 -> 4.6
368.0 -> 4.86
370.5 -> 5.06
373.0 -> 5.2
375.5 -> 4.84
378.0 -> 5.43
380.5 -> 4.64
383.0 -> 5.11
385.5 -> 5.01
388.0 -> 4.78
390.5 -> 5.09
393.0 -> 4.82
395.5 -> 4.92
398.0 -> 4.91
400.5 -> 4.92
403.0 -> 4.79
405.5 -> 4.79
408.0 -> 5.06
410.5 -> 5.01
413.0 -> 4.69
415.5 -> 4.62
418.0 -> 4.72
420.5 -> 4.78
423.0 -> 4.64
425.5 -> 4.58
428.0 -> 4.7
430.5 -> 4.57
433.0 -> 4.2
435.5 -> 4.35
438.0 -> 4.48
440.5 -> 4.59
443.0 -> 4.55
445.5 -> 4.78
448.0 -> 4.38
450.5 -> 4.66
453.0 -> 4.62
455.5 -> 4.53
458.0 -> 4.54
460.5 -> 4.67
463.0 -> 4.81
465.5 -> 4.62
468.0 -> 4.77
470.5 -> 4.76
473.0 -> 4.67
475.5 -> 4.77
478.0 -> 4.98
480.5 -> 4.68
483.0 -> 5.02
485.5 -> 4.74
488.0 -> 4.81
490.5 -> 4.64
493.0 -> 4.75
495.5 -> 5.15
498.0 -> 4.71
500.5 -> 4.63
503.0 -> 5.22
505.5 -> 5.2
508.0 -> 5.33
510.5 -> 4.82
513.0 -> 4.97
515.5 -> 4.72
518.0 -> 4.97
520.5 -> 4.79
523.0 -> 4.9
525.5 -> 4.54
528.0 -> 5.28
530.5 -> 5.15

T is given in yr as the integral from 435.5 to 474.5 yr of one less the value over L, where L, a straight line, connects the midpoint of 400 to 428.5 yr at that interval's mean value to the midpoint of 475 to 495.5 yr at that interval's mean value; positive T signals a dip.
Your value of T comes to 1.46 yr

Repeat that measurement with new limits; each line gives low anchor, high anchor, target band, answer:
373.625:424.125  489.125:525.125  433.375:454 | 1.50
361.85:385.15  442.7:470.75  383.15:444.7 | 0.90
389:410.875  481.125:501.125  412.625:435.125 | 1.34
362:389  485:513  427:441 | 1.32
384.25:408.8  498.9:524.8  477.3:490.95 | 0.33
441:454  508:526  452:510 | -1.03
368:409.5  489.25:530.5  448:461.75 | 0.99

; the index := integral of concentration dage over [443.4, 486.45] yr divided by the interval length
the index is 4.7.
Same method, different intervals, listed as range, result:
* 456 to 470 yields 4.68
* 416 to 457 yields 4.57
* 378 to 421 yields 4.88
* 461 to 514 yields 4.86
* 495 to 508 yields 5.01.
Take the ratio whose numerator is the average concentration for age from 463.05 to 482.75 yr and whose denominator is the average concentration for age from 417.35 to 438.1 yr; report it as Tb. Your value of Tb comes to 1.05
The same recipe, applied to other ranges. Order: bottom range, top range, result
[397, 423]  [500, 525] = 1.03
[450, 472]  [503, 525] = 1.06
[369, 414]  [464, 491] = 0.96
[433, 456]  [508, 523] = 1.08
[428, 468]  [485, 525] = 1.07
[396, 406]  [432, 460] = 0.93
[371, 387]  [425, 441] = 0.89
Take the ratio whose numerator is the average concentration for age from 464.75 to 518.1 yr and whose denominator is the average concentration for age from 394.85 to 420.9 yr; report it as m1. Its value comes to 1.00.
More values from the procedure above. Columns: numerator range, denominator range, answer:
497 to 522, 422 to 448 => 1.09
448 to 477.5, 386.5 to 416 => 0.96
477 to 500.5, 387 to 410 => 0.98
